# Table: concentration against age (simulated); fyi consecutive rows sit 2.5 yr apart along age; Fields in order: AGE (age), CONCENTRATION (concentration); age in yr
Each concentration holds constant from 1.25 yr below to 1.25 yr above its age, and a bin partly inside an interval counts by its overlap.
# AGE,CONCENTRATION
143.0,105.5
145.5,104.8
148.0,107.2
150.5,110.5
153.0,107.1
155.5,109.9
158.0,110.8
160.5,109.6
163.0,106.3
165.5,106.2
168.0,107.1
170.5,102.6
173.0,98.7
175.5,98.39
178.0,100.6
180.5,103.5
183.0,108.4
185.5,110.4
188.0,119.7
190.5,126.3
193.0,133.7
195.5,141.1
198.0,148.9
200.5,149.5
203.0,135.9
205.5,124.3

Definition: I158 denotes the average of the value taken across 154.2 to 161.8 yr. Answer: 110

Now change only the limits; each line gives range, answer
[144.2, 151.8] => 107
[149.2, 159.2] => 110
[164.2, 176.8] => 103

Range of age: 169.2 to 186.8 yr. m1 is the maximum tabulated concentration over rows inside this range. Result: 110.4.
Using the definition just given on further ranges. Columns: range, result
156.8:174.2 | 110.8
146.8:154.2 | 110.5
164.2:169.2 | 107.1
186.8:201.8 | 149.5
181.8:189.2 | 119.7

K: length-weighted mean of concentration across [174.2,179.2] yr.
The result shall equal 99.5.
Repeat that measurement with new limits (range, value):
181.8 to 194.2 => 120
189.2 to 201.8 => 140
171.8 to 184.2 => 102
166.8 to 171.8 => 105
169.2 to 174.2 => 101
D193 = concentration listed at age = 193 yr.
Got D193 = 133.7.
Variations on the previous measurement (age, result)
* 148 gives 107.2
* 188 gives 119.7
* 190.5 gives 126.3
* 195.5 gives 141.1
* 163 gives 106.3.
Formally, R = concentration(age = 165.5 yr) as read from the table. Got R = 106.2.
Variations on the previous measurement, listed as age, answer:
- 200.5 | 149.5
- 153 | 107.1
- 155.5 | 109.9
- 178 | 100.6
